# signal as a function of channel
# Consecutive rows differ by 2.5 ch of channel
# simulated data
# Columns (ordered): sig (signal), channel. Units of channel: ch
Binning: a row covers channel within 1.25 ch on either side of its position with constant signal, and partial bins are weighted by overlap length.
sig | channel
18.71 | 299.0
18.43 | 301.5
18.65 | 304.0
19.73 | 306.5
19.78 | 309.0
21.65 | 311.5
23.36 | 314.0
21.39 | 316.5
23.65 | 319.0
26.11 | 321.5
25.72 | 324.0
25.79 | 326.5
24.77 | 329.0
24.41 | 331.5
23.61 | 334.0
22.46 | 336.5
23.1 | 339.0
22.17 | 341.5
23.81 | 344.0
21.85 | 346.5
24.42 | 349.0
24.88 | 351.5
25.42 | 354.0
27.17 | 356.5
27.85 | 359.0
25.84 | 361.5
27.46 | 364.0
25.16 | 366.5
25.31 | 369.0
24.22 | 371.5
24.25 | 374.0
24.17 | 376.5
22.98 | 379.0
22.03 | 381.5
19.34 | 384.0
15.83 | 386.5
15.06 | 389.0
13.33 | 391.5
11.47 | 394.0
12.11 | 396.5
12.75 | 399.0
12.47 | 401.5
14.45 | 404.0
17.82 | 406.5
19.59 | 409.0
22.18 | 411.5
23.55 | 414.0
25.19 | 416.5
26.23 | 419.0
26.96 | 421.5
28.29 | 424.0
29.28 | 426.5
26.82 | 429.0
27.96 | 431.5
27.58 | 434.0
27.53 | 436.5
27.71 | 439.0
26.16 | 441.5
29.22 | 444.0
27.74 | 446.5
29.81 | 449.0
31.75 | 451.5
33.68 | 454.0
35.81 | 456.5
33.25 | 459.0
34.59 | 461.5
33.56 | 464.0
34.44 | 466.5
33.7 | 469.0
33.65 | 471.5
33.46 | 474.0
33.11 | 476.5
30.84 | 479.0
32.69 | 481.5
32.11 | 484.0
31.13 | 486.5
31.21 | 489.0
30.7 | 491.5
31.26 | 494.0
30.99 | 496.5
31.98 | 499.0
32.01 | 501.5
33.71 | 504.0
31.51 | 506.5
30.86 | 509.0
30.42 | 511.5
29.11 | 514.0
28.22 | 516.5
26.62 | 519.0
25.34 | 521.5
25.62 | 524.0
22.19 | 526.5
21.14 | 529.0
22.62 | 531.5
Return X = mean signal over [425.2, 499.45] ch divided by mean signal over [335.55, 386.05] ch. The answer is 1.3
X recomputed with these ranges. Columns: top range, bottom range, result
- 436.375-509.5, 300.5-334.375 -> 1.40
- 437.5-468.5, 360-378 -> 1.25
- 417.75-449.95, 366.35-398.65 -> 1.44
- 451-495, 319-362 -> 1.33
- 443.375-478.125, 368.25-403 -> 1.81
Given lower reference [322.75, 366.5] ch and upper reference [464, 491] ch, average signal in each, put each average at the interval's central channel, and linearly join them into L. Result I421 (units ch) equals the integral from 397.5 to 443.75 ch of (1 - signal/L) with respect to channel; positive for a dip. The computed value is 9.2 ch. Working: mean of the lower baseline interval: 24.8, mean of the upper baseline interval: 32.6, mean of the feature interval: 23.5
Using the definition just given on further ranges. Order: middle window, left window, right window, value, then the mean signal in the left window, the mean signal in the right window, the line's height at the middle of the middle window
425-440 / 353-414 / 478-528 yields -2.20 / 20.4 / 29.9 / 24.3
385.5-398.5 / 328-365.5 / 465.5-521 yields 6.44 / 24.6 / 31.4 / 26.7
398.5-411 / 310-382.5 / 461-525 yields 5.13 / 24.3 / 31.2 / 27.1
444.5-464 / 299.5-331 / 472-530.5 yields -3.03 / 22.4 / 29.9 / 28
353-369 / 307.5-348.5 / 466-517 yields -0.87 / 23.3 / 31.8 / 25.1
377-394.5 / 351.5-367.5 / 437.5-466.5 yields 6.33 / 26.4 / 31.3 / 27.8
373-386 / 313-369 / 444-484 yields 2.38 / 24.6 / 32.7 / 27.1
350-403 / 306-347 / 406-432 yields 7.07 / 23.2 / 25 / 24.2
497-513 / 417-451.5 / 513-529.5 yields -3.47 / 27.9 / 25.6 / 26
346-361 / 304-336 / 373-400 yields -3.82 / 23.1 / 17.6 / 20.3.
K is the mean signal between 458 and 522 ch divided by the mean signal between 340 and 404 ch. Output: 1.50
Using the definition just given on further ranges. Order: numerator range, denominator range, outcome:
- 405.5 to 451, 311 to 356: 1.10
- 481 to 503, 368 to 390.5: 1.48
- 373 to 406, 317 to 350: 0.71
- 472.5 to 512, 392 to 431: 1.54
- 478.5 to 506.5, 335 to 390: 1.35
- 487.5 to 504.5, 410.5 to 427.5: 1.22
